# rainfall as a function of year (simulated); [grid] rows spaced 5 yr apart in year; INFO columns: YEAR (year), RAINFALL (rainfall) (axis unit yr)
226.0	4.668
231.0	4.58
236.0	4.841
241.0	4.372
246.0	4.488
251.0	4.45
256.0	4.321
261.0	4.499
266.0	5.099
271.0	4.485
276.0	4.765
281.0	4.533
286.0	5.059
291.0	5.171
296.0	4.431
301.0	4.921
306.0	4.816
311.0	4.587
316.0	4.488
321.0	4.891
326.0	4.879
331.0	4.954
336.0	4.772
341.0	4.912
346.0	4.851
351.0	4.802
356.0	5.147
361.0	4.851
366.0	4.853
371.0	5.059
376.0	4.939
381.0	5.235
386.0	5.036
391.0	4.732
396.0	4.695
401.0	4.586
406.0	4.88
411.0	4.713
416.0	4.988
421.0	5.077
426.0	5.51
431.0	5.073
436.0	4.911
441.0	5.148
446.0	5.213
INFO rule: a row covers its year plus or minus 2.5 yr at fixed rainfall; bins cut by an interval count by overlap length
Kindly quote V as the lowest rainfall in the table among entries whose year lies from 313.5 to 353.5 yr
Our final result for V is 4.488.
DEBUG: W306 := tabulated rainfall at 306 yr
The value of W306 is 4.816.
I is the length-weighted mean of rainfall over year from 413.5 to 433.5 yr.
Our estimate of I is 5.16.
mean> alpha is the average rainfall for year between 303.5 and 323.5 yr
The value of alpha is 4.7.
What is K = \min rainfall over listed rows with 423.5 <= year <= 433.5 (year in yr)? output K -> 5.073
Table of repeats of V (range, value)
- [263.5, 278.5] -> 4.485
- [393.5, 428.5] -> 4.586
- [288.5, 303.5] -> 4.431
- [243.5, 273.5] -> 4.321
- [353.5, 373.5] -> 4.851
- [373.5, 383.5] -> 4.939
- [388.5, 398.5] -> 4.695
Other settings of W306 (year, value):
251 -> 4.45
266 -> 5.099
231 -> 4.58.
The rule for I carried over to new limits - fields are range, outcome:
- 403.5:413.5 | 4.8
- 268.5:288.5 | 4.71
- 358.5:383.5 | 4.99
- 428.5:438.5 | 4.99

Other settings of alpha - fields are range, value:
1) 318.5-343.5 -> 4.88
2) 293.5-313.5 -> 4.69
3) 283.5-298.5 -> 4.89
